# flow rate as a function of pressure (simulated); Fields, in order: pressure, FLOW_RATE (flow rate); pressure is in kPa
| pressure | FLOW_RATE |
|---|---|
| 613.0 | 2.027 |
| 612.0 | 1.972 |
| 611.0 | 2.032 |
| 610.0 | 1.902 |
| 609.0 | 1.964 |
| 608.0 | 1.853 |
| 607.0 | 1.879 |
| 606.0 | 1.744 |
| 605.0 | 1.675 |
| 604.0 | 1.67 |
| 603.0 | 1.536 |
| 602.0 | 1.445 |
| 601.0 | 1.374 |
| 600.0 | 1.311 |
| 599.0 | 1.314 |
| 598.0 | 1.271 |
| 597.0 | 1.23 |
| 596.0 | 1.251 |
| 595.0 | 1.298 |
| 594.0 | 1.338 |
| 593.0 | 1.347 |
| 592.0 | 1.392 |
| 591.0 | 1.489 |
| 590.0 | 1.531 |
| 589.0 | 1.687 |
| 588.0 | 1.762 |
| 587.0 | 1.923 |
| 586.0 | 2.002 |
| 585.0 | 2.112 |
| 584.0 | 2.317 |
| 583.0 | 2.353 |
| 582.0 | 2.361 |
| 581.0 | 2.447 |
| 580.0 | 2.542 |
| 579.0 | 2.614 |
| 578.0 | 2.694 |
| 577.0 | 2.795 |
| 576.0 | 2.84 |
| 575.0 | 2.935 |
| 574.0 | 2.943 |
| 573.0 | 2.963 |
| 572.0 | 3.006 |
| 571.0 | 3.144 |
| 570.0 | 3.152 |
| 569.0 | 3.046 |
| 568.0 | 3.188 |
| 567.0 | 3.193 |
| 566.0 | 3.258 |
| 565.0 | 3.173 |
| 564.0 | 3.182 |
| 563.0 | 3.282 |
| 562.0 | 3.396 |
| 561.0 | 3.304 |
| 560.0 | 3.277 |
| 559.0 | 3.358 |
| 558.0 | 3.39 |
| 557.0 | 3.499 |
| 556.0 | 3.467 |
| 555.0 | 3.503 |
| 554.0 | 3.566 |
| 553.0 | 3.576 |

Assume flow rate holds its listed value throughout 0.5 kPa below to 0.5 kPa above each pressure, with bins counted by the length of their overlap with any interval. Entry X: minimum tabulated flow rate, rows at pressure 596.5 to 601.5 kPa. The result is 1.23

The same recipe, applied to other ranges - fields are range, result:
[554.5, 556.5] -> 3.467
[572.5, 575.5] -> 2.935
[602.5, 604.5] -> 1.536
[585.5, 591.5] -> 1.489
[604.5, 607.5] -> 1.675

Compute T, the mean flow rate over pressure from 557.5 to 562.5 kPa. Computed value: 3.35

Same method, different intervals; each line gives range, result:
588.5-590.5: 1.61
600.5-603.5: 1.45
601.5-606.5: 1.61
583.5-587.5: 2.09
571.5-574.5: 2.97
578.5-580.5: 2.58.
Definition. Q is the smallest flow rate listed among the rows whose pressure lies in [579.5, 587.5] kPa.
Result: 1.923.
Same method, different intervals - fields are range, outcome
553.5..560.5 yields 3.277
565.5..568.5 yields 3.188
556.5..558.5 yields 3.39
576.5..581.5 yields 2.447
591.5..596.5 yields 1.251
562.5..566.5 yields 3.173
